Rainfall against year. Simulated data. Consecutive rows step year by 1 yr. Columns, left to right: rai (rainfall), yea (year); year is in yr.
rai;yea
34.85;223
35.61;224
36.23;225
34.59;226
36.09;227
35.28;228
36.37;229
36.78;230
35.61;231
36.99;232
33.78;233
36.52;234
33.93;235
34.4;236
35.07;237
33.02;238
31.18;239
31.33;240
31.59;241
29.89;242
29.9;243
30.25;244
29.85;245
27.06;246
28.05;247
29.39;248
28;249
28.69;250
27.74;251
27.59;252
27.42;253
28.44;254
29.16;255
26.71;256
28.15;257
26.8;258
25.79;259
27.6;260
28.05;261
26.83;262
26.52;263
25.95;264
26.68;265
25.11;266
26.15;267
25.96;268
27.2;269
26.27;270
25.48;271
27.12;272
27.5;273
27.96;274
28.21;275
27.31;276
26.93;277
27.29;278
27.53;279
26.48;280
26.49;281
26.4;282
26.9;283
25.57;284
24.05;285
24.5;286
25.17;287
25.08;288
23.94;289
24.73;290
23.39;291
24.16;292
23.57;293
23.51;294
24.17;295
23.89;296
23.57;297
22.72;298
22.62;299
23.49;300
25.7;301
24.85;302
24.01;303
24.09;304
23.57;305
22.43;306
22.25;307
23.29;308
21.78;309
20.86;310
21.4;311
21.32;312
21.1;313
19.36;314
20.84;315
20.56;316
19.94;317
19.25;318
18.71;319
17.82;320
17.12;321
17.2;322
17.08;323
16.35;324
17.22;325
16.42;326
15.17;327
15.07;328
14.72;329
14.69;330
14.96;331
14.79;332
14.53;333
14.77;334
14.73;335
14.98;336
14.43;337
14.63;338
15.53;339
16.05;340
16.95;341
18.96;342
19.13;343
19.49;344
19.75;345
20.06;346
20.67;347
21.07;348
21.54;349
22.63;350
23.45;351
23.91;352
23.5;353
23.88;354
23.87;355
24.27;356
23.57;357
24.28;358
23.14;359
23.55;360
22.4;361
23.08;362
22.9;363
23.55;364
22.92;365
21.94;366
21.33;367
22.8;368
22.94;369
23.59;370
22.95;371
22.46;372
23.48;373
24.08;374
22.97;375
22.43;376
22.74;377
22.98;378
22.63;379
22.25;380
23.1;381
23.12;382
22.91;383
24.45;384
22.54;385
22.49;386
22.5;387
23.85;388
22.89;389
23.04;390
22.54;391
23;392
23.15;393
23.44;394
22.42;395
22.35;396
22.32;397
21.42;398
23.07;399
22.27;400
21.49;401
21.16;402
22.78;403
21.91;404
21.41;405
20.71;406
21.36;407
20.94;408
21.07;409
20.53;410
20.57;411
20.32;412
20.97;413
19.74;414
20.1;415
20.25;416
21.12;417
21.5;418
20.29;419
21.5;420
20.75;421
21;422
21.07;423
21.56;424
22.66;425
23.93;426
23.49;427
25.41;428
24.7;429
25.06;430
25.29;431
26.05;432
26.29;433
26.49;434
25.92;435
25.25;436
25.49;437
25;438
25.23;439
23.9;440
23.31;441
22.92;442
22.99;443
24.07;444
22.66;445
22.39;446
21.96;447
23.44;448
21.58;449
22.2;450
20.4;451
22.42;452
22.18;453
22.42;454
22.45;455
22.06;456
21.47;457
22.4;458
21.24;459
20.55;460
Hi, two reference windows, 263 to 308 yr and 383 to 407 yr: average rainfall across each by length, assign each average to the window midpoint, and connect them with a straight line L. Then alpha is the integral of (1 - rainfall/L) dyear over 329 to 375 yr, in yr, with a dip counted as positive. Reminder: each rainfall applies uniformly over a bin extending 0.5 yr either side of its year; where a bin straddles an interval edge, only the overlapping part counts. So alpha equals 6.0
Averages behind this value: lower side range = 25.2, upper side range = 22.5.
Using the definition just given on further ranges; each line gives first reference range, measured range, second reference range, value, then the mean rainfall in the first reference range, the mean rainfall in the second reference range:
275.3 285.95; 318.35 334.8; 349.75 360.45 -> 5.8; 26.4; 23.7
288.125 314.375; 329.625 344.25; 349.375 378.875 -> 4.6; 23.1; 23.1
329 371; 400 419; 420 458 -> 1.1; 20.2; 23.4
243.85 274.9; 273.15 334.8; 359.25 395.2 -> 9.4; 27.4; 22.9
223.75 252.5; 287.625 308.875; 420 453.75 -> 4.3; 32.4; 23.5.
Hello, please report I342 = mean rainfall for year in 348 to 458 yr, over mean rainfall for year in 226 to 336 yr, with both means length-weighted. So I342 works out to 0.9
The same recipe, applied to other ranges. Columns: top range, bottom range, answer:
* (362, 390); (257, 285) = 0.86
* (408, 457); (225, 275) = 0.76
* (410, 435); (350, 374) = 0.97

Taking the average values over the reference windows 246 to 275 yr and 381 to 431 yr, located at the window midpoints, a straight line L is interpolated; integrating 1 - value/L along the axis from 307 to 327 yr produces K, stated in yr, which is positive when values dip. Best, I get 4.7 yr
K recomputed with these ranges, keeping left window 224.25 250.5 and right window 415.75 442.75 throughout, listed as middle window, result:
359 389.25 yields 3.8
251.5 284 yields 4.5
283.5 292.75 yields 1.8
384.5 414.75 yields 3.7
